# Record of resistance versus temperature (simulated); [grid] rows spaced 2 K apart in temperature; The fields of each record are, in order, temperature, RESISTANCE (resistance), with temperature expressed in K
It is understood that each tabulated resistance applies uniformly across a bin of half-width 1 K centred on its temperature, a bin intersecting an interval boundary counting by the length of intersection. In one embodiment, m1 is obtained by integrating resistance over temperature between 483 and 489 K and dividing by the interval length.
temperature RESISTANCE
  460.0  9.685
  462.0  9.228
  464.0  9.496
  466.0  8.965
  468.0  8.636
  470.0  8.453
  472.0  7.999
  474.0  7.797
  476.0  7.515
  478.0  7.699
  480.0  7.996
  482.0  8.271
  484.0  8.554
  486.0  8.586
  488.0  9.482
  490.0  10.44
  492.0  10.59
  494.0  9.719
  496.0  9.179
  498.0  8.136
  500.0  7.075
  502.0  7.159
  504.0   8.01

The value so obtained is 8.87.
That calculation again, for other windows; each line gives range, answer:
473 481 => 7.75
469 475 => 8.08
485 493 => 9.77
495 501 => 8.13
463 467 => 9.23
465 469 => 8.8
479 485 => 8.27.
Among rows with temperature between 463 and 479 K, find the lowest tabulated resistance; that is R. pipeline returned 7.515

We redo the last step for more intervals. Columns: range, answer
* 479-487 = 7.996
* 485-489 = 8.586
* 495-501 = 7.075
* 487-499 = 8.136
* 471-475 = 7.797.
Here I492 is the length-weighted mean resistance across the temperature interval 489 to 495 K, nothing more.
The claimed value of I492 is 10.2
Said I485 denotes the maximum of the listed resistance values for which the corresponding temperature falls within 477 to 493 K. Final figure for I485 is 10.59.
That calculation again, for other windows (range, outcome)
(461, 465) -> 9.496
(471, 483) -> 8.271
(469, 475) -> 8.453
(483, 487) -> 8.586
